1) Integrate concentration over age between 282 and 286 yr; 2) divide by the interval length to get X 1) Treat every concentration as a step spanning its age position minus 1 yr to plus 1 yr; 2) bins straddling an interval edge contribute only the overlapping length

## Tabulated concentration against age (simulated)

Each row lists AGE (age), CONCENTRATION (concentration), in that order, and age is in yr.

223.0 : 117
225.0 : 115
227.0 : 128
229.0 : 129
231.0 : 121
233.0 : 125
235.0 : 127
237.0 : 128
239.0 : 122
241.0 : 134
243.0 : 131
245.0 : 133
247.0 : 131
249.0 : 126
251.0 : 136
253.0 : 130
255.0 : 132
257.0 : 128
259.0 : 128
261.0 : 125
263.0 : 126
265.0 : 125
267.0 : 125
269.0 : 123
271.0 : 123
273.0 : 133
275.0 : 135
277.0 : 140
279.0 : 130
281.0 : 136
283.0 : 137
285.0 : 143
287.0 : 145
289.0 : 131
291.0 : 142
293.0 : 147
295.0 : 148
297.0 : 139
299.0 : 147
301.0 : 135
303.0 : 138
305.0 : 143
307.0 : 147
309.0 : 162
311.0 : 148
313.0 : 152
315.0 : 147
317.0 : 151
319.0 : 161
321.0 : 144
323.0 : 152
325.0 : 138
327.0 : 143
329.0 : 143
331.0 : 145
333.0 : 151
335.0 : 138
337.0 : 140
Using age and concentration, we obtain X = 140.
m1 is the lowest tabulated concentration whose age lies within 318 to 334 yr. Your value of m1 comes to 138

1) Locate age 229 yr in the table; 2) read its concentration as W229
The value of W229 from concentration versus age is 129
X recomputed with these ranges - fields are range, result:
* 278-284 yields 134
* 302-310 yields 148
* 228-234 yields 125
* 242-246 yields 132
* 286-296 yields 143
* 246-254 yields 131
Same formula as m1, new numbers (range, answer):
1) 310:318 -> 147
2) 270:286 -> 123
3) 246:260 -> 126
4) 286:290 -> 131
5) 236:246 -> 122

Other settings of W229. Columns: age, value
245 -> 133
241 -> 134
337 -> 140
